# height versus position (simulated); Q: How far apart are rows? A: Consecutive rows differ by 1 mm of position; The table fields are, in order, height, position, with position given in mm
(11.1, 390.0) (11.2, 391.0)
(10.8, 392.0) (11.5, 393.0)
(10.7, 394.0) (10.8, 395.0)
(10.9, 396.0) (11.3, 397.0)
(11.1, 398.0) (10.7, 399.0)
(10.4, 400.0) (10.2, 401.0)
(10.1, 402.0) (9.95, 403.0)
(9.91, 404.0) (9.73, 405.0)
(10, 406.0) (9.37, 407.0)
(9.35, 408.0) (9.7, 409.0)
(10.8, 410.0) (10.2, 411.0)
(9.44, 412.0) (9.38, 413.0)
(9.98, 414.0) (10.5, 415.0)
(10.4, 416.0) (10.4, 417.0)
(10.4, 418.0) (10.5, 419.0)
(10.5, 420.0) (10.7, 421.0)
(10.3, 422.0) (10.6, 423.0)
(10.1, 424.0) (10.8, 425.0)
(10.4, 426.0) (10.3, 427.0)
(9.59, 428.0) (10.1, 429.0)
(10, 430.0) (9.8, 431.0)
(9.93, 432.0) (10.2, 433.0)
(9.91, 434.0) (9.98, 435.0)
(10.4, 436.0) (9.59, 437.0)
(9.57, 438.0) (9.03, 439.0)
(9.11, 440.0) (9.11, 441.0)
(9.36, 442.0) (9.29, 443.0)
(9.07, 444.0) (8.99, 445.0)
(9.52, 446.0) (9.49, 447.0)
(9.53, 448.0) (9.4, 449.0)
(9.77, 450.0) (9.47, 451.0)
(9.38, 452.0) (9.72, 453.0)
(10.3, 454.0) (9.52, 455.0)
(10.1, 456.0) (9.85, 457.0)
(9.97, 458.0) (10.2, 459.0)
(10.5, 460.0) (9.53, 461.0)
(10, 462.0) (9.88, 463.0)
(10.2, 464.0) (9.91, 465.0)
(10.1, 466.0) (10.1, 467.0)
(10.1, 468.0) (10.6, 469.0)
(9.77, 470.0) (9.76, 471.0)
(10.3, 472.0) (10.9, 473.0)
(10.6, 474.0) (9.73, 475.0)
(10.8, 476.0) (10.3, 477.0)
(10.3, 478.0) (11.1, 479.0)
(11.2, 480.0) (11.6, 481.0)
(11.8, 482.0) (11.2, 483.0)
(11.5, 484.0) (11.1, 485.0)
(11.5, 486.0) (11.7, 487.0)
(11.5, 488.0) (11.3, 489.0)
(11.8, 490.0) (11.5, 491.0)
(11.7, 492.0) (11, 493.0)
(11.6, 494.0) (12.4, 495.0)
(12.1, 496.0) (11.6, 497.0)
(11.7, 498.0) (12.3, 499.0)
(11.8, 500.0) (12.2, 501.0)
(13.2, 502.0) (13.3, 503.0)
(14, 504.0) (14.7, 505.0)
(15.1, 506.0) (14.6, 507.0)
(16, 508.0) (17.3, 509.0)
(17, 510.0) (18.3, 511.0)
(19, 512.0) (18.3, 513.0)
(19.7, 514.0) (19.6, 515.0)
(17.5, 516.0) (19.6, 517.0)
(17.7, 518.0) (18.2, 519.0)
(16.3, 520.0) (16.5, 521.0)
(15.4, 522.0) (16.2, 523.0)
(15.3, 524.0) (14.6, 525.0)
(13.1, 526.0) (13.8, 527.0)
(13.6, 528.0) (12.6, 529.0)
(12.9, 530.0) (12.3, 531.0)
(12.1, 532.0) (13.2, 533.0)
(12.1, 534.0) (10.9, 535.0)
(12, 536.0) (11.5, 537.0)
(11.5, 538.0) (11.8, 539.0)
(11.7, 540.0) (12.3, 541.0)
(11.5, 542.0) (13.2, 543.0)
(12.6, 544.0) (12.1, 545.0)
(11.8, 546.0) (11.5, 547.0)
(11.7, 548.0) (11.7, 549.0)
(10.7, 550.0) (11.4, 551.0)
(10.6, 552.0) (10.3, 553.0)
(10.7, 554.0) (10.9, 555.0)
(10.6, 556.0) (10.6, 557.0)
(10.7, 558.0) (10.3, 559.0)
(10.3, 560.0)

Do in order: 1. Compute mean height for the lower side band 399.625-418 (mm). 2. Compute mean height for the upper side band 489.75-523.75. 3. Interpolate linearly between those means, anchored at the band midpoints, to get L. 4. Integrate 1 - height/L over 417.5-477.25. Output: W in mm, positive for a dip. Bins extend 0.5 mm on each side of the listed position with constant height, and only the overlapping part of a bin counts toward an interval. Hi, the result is 9.8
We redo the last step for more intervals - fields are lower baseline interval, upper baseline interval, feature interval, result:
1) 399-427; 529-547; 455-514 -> -3.48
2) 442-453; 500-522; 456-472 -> 1.67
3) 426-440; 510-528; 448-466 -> 2.99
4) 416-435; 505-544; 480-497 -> 2.05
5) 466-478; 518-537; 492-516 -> -4.16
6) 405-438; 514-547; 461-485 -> 2.88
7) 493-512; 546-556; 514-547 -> -4.39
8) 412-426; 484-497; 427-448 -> 2.03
